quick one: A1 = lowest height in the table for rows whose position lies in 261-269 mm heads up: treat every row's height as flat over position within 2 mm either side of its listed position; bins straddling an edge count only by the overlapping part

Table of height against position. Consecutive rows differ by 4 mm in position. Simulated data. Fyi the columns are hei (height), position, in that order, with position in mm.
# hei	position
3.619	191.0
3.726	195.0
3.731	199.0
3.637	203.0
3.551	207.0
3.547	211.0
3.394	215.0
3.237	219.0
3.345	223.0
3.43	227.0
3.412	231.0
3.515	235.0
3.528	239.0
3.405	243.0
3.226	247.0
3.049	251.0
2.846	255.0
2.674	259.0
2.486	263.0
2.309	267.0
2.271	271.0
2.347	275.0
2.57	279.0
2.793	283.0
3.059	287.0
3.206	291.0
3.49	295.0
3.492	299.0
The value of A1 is 2.309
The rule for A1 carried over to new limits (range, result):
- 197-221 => 3.237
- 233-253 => 3.049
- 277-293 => 2.57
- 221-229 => 3.345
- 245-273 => 2.271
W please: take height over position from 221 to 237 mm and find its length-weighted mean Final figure 3.43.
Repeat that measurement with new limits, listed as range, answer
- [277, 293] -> 2.91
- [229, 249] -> 3.42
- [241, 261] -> 3.04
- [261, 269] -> 2.4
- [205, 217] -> 3.5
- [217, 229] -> 3.34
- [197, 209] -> 3.64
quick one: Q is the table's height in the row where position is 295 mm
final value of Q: 3.49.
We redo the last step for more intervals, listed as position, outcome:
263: 2.486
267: 2.309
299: 3.492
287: 3.059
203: 3.637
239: 3.528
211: 3.547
